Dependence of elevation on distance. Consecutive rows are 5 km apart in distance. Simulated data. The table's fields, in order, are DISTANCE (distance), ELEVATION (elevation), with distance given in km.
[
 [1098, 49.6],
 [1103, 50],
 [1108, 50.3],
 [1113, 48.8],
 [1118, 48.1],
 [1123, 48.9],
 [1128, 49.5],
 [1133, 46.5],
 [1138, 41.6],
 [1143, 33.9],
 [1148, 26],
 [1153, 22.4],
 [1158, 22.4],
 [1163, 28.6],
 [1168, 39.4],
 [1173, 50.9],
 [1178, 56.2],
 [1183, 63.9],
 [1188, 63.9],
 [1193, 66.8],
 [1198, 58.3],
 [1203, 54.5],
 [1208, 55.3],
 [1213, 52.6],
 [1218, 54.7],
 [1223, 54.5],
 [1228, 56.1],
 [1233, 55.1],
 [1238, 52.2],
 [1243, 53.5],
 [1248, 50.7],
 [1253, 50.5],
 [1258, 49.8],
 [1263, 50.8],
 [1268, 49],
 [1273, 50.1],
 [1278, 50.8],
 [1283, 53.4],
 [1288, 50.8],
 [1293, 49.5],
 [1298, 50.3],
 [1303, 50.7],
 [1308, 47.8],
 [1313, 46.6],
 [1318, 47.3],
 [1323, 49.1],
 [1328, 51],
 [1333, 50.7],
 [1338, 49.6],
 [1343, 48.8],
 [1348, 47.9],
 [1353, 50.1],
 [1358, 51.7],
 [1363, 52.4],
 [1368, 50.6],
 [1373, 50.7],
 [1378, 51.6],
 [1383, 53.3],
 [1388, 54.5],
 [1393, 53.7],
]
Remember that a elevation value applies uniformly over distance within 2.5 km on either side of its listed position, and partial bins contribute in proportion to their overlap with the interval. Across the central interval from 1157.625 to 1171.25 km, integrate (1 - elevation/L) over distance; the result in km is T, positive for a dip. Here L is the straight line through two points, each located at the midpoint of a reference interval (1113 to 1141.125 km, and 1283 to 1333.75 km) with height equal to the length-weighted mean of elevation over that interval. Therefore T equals 4.28 km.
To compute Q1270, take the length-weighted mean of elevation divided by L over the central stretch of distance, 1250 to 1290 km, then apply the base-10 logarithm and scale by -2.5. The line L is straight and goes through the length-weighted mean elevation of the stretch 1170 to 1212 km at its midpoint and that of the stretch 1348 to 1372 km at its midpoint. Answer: 0.09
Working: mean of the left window 58.3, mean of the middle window 50.6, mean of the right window 50.8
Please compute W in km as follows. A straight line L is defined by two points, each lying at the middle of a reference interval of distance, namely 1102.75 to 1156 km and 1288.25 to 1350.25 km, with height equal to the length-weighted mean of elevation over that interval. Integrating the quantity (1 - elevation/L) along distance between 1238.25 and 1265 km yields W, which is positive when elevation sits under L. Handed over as -2.65 km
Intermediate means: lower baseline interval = 41.9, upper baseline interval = 49.2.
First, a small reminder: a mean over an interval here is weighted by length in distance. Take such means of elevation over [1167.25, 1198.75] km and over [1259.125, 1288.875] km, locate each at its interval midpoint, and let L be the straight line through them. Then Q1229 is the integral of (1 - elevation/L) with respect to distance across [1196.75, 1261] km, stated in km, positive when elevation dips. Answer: 0.93 km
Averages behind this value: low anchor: 58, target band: 53.6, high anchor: 50.8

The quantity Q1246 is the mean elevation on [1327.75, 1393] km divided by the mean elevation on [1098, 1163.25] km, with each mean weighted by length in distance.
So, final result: 1.3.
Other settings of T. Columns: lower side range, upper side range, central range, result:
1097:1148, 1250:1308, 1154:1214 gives -3.4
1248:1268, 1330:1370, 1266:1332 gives 0.6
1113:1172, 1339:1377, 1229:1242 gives -3.2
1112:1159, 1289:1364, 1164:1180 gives -2.2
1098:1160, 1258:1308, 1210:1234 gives -4.0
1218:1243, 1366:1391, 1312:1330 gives 1.5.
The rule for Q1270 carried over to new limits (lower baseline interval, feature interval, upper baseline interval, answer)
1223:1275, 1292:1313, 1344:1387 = 0.050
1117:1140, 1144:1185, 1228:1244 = 0.282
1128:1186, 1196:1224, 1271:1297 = -0.230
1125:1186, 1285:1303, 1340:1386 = -0.067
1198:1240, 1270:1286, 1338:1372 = 0.029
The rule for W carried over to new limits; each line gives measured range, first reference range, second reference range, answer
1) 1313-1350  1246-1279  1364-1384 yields 1.42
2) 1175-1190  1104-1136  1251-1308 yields -3.52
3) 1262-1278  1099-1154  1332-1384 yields -0.76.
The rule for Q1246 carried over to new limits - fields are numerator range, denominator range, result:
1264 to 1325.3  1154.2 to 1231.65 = 0.97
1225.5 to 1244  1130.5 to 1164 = 1.71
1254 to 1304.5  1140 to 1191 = 1.23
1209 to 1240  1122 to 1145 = 1.23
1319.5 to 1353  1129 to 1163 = 1.52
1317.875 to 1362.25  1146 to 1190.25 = 1.20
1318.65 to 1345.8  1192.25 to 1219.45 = 0.88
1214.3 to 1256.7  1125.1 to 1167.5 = 1.56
